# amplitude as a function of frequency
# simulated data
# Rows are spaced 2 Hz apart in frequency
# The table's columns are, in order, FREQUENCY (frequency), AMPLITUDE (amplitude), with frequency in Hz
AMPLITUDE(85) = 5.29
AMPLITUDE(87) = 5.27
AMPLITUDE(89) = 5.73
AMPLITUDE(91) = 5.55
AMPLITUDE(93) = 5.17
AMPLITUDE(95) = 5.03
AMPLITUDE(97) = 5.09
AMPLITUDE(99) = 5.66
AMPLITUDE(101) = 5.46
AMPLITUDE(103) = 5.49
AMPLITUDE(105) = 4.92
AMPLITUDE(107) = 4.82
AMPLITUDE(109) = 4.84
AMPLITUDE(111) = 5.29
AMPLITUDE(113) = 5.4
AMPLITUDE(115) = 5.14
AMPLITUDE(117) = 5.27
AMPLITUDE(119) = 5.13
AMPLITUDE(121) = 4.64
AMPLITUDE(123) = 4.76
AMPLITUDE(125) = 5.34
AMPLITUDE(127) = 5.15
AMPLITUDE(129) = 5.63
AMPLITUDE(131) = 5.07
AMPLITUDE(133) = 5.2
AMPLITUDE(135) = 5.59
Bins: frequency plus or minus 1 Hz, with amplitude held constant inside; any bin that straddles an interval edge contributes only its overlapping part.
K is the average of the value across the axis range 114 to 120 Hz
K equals 5.18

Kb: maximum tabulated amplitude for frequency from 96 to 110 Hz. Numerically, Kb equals 5.66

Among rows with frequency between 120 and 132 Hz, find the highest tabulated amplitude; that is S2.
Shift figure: 5.63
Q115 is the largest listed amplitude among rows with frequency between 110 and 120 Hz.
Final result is 5.4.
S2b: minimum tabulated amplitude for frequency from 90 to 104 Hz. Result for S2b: 5.03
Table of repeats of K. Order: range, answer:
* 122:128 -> 5.08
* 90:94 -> 5.36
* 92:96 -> 5.1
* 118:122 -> 4.88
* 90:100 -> 5.3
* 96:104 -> 5.42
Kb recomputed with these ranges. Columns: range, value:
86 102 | 5.73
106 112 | 5.29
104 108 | 4.92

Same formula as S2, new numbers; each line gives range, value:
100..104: 5.49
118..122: 5.13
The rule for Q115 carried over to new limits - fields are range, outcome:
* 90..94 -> 5.55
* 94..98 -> 5.09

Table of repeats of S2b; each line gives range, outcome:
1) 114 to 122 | 4.64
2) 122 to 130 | 4.76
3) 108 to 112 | 4.84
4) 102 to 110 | 4.82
